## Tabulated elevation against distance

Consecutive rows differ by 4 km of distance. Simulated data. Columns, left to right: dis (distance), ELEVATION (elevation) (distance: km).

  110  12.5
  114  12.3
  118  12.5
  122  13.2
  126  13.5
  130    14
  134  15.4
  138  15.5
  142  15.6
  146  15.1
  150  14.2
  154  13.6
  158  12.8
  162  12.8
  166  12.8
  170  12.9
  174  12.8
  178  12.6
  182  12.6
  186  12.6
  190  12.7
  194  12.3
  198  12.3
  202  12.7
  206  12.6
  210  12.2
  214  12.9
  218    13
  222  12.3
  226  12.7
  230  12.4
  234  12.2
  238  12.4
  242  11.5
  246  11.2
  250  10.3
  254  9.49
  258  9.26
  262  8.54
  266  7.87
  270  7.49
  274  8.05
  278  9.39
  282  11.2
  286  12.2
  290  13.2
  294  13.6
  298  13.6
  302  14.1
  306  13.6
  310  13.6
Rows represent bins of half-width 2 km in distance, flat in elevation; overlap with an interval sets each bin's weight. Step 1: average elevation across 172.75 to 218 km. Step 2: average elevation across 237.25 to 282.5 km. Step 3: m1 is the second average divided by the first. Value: 0.76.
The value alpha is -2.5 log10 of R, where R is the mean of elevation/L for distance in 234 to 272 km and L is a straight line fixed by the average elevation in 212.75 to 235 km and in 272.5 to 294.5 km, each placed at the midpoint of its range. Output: 0.20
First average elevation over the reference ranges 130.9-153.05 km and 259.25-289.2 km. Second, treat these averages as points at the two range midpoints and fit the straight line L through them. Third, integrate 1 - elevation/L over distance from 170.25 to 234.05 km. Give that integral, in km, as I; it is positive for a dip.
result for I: -0.78 km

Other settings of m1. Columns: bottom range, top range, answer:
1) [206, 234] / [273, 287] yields 0.81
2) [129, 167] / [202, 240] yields 0.88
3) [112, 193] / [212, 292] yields 0.81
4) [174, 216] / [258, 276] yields 0.65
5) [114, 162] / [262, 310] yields 0.81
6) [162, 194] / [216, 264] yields 0.89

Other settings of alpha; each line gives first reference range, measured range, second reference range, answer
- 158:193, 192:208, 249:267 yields -0.08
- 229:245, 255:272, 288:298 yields 0.45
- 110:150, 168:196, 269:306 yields 0.05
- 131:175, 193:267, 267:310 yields 0.10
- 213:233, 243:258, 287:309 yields 0.25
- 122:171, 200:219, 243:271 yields -0.12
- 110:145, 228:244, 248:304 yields -0.06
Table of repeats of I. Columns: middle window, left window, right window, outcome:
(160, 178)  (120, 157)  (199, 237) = 1.2 km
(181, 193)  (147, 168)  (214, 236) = 0.4 km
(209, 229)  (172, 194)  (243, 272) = -3.0 km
